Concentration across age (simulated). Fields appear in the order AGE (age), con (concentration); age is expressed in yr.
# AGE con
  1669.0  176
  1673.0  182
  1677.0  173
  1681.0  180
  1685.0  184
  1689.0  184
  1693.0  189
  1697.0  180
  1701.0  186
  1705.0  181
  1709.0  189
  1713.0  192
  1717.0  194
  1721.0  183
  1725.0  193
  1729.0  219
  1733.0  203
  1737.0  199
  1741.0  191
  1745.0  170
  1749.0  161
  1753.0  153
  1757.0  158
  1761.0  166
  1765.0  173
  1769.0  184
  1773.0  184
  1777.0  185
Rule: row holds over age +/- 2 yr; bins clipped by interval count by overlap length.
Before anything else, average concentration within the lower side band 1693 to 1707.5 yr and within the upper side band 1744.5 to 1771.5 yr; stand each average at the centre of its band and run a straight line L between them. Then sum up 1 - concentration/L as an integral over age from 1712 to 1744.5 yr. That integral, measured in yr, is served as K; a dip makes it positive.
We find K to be -3.8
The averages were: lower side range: 183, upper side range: 167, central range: 196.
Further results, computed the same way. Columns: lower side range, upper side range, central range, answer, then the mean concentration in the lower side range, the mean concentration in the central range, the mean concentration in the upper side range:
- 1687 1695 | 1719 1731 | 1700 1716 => 0.41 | 186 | 188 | 198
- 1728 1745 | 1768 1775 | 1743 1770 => 3.43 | 198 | 166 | 184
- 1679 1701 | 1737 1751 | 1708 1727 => -1.02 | 184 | 190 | 178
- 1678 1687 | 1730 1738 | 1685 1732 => 0.57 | 181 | 190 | 204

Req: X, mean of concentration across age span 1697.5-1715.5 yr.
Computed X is 187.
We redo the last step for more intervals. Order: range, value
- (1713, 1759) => 184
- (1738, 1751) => 176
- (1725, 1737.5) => 206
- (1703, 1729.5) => 192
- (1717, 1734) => 199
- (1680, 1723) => 186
